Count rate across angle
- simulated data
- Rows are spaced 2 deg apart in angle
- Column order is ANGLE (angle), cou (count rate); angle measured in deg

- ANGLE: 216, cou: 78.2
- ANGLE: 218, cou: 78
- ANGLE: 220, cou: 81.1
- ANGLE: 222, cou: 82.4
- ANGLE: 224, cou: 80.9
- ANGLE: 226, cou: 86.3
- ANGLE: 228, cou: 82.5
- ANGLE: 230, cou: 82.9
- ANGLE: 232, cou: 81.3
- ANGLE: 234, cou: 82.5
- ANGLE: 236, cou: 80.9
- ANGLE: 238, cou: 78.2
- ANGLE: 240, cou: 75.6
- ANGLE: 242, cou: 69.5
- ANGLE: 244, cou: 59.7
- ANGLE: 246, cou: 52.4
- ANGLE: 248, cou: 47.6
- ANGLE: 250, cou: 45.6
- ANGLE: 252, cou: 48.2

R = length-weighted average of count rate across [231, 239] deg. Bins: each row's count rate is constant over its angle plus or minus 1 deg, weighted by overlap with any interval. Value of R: 80.7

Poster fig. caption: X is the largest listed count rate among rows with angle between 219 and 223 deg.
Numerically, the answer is 82.4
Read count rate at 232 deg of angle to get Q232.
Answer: 81.3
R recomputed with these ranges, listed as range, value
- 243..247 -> 56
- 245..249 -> 50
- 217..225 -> 80.6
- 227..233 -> 82.2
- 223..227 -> 83.6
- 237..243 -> 74.4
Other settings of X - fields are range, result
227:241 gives 82.9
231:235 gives 82.5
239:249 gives 75.6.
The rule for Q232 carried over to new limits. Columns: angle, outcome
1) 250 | 45.6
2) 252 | 48.2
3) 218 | 78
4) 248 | 47.6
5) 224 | 80.9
